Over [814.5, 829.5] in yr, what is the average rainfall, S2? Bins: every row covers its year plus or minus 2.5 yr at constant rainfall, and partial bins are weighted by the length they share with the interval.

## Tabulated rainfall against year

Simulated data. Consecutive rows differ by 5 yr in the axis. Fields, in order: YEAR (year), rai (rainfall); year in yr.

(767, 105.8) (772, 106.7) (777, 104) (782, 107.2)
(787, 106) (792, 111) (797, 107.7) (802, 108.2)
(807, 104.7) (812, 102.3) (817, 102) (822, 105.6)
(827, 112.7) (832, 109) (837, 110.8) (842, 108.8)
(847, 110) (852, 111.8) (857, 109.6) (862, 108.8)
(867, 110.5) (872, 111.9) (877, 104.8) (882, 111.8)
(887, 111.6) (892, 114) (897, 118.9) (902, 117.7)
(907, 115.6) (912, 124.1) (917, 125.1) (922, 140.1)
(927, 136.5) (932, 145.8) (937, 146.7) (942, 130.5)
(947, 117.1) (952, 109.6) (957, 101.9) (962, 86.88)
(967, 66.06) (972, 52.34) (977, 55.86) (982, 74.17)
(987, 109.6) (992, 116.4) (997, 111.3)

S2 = 107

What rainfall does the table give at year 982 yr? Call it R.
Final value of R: 74.17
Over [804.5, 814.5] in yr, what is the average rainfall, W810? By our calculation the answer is 104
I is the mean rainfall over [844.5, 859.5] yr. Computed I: 110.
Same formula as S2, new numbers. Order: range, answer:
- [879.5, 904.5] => 115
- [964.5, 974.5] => 59.2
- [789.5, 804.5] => 109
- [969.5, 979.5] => 54.1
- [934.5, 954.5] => 126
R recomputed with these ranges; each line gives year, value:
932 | 145.8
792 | 111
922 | 140.1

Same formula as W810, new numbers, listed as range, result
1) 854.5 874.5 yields 110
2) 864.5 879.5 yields 109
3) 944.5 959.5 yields 110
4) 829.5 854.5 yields 110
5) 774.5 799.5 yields 107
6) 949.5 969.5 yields 91.1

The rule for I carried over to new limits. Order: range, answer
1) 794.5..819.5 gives 105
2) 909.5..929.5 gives 131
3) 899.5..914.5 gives 119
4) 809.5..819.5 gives 102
